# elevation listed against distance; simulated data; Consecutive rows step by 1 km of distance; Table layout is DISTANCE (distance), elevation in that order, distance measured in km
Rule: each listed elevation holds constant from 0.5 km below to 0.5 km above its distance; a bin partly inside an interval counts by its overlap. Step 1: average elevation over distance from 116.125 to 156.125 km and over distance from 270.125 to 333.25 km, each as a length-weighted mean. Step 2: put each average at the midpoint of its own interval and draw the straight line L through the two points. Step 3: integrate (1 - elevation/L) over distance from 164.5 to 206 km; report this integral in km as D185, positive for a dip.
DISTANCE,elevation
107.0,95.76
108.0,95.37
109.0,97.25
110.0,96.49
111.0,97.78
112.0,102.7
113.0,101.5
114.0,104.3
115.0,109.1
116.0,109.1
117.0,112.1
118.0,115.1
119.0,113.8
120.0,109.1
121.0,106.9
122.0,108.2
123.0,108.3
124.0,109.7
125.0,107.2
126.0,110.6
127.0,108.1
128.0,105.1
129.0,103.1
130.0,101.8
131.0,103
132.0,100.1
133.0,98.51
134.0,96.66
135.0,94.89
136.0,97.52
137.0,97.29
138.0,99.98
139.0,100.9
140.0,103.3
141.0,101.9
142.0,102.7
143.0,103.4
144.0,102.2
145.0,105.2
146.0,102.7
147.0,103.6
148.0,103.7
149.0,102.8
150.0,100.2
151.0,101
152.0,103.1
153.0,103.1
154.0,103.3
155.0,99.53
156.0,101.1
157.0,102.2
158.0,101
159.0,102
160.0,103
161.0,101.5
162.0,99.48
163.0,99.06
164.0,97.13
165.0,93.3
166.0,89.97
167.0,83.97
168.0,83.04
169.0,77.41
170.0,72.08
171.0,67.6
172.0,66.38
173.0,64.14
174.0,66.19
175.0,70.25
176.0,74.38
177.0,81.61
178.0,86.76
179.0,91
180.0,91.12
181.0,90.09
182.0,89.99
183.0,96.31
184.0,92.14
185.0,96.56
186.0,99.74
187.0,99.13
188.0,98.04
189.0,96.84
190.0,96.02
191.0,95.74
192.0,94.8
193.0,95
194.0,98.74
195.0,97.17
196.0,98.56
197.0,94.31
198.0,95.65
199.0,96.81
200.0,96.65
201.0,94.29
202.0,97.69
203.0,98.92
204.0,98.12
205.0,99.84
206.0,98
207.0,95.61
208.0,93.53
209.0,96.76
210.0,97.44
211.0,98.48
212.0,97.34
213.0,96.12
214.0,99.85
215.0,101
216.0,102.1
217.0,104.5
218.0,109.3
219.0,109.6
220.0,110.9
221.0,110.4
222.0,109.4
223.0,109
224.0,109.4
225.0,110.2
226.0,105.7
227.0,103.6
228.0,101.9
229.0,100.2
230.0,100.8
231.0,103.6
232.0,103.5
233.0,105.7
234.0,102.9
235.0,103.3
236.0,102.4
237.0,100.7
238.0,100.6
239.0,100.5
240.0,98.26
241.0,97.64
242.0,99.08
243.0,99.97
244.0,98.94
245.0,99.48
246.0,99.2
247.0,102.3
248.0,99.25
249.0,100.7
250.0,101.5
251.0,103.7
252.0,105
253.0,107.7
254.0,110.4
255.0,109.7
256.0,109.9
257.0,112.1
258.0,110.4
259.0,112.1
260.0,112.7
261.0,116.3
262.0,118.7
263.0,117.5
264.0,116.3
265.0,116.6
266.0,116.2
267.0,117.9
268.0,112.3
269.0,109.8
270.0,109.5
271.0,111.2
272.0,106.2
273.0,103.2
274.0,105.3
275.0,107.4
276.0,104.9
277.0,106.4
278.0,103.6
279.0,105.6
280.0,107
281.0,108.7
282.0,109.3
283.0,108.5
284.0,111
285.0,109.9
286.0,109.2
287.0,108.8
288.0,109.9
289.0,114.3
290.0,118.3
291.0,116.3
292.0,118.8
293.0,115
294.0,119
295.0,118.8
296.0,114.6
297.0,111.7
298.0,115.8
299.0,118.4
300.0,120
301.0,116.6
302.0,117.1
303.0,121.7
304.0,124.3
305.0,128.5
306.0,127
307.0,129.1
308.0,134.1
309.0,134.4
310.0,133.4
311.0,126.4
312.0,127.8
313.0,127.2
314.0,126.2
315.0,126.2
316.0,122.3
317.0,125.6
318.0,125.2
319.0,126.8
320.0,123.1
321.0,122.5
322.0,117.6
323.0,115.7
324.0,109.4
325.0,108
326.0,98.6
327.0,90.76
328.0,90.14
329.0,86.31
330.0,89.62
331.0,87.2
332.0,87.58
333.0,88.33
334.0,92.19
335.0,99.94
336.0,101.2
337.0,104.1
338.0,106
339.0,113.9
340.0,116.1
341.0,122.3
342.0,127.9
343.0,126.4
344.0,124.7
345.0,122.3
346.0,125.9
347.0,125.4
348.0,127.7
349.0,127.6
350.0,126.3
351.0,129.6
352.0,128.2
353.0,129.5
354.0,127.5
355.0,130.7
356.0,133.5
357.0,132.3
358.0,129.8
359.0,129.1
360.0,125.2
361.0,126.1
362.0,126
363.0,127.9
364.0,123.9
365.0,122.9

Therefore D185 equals 6.7 km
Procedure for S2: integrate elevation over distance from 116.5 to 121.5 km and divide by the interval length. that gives 111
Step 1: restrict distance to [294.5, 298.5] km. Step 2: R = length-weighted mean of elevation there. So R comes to 115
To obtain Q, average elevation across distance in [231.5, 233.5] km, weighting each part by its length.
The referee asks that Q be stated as 105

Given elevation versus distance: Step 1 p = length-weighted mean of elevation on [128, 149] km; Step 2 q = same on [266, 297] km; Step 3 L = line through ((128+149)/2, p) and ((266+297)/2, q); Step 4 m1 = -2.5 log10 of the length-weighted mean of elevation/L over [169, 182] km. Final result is 0.32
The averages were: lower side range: 101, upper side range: 111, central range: 77.3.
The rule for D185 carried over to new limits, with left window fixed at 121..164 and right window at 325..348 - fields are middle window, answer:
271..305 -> -2.3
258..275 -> -1.2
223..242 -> 0.2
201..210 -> 0.6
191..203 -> 0.8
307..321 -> -2.9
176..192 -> 1.6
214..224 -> -0.3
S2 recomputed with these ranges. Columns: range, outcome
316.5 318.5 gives 125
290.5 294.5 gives 117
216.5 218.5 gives 107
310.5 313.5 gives 127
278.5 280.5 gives 106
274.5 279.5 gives 106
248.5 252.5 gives 103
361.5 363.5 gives 127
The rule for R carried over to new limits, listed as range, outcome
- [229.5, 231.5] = 102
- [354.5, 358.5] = 132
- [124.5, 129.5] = 107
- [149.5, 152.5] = 101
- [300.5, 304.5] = 120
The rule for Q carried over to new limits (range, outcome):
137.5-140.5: 101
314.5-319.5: 125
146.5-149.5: 103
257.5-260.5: 112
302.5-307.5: 126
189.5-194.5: 96.1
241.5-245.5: 99.4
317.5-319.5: 126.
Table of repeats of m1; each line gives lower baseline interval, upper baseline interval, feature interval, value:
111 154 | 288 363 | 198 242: 0.09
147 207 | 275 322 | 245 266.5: 0.00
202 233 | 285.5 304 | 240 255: 0.06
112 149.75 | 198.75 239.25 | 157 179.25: 0.21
